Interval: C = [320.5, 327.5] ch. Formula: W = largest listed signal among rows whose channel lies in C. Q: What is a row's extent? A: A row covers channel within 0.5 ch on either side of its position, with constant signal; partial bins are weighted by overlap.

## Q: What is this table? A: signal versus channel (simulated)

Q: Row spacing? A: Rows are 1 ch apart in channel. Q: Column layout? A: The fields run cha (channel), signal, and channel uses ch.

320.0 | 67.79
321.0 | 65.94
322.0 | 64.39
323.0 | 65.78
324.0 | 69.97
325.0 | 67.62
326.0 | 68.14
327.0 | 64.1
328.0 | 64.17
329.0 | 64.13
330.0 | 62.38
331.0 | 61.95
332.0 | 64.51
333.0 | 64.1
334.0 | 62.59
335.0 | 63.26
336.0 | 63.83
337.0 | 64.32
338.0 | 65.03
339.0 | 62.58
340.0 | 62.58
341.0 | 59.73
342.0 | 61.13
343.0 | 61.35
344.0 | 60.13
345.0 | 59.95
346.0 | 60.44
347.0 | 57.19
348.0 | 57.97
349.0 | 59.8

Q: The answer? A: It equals 69.97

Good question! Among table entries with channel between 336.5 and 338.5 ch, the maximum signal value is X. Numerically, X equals 65.03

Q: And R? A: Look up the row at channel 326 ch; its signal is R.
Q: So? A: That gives 68.14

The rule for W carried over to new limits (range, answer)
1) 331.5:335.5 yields 64.51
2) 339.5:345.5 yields 62.58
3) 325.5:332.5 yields 68.14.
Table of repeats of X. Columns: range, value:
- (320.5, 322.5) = 65.94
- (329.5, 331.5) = 62.38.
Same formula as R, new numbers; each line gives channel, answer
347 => 57.19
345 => 59.95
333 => 64.1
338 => 65.03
